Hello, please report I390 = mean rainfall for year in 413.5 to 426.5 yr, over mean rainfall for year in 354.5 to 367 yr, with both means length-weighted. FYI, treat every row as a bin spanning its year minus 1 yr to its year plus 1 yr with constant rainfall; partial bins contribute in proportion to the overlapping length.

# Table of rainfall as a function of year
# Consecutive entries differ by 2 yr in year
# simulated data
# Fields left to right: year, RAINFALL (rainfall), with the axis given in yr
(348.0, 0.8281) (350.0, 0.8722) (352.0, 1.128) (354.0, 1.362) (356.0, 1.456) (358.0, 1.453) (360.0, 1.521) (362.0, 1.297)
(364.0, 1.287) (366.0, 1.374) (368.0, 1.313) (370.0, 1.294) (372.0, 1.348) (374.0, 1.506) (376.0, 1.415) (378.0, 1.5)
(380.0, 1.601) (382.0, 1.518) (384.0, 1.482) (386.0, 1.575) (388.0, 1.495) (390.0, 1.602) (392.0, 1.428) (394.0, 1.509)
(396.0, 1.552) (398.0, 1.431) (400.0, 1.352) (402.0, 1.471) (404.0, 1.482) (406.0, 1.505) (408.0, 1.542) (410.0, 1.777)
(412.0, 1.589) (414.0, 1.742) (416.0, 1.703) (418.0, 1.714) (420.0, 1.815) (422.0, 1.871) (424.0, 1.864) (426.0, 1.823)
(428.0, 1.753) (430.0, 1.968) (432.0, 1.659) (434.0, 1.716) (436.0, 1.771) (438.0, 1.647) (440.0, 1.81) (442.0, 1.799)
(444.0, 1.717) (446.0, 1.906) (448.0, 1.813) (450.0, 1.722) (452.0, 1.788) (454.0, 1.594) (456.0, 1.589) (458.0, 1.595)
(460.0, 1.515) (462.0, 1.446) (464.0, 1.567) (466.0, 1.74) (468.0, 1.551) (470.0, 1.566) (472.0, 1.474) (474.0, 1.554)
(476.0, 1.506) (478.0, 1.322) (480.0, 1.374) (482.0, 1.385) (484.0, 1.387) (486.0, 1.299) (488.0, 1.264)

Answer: 1.3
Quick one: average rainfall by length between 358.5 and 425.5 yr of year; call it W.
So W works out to 1.53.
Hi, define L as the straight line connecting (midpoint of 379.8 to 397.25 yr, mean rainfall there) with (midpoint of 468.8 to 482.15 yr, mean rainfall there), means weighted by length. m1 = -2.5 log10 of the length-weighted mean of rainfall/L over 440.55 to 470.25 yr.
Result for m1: -0.13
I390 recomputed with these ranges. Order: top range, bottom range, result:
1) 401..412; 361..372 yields 1.18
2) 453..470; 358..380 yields 1.13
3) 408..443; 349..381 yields 1.30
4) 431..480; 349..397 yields 1.16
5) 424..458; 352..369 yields 1.28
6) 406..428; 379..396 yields 1.13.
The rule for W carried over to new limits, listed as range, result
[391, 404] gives 1.46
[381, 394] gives 1.52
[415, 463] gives 1.73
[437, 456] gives 1.75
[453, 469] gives 1.57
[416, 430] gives 1.81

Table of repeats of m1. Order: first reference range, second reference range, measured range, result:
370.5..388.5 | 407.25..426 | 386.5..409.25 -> 0.08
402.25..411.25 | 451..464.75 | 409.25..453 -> -0.13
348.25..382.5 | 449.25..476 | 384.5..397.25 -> -0.08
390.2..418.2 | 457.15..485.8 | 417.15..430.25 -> -0.19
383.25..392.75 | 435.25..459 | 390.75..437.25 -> -0.03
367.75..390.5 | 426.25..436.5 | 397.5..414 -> 0.07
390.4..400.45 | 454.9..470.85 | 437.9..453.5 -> -0.15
